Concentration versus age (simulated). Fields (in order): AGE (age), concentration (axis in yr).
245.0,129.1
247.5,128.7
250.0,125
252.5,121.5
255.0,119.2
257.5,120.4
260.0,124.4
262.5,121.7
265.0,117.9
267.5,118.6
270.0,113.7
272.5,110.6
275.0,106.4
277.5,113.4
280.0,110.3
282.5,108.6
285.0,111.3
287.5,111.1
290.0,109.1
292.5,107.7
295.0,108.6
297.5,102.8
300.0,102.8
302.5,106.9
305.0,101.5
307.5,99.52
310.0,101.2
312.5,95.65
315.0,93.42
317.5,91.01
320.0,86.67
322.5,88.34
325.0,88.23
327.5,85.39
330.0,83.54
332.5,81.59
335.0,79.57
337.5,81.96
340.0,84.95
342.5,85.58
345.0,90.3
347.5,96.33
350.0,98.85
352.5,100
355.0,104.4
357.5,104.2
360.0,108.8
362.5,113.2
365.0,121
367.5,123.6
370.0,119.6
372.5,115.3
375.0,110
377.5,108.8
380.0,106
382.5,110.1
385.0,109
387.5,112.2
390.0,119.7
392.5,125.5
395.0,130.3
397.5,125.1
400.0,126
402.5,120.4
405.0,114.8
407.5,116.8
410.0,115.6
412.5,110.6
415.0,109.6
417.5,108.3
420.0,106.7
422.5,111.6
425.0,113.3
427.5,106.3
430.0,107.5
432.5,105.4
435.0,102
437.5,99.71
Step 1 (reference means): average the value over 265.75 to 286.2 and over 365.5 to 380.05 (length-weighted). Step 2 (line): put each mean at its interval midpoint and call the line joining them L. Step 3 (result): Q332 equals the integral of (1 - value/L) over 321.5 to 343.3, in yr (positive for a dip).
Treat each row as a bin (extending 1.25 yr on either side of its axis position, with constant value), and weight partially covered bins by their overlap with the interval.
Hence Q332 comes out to 5.6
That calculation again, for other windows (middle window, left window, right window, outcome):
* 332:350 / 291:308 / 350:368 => 3.5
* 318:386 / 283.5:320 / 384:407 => 7.9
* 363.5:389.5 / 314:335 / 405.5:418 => -3.0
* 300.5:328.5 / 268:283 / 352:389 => 4.2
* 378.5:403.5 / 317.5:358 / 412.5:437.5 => -4.4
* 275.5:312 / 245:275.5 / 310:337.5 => -1.3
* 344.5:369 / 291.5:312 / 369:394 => 0.9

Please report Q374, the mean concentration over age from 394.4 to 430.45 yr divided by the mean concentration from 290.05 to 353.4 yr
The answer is 1.2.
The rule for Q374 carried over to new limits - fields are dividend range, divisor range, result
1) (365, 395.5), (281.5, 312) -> 1.10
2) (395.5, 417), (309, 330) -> 1.30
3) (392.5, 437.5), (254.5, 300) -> 1.01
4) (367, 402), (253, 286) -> 1.02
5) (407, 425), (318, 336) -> 1.31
